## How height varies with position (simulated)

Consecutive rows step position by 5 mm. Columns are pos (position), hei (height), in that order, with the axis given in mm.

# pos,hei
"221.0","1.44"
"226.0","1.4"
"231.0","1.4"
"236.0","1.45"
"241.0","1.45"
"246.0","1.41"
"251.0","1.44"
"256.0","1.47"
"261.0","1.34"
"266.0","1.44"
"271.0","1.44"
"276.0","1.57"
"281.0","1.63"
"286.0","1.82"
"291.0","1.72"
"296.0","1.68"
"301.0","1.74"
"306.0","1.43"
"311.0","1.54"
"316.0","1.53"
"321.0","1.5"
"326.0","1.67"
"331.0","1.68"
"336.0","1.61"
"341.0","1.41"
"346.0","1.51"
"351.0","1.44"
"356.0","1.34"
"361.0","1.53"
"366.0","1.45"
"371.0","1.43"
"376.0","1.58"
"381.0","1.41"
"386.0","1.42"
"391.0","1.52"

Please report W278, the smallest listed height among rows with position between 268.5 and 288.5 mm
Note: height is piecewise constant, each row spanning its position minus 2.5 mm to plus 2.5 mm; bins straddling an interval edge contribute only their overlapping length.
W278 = 1.44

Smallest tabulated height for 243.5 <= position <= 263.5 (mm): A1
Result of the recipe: 1.34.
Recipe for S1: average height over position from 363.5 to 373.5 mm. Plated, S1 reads 1.44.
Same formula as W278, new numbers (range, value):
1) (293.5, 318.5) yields 1.43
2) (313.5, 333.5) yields 1.5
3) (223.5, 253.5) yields 1.4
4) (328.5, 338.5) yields 1.61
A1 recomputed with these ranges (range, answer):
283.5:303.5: 1.68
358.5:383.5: 1.41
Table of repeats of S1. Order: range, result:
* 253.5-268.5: 1.42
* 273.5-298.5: 1.68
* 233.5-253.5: 1.44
